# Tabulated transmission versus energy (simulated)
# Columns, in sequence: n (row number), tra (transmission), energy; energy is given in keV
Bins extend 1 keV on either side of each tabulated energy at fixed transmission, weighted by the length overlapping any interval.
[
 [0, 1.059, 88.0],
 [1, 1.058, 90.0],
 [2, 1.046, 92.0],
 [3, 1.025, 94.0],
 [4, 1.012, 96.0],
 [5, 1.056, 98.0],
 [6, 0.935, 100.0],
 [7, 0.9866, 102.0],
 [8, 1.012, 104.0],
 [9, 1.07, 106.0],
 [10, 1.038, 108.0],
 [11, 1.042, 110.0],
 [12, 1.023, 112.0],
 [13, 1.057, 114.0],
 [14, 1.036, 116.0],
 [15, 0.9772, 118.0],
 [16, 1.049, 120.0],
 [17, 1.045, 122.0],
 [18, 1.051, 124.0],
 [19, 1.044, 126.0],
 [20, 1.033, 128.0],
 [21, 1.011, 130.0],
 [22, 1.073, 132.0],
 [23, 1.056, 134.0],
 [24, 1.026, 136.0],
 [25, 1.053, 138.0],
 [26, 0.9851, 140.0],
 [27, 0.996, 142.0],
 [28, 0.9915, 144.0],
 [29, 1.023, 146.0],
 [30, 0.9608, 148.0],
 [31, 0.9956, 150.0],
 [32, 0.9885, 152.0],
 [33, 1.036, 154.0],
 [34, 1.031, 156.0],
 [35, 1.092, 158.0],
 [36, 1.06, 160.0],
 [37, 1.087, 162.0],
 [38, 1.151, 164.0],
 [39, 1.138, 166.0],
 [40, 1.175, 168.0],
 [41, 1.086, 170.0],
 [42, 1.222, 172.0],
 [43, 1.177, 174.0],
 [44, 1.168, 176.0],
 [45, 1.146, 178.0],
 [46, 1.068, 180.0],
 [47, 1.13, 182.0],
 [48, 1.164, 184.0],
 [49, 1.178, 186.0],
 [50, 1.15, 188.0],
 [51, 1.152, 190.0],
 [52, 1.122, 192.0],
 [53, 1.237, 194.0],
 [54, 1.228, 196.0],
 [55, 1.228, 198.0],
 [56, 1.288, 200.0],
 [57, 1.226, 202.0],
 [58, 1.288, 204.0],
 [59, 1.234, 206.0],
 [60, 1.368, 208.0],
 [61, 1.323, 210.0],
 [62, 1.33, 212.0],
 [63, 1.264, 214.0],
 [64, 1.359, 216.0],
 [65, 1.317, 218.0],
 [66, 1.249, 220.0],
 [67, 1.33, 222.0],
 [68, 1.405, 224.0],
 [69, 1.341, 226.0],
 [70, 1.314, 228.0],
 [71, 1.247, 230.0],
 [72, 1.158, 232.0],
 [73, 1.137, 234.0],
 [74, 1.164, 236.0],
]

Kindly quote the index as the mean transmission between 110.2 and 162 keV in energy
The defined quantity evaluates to 1.03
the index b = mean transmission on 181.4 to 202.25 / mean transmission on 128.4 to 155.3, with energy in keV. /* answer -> 1.2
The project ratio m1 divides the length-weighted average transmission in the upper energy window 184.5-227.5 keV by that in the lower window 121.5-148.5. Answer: 1.2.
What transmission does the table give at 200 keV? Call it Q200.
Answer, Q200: 1.288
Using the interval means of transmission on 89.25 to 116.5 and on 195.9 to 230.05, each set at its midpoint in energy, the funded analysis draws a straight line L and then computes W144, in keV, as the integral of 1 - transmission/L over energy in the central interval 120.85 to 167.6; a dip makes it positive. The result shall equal 3.6 keV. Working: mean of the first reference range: 1.03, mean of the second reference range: 1.3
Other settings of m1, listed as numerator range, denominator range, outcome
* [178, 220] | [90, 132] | 1.20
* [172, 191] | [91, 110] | 1.13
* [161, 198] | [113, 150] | 1.13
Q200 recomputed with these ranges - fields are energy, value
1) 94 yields 1.025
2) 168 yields 1.175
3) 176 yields 1.168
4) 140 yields 0.9851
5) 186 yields 1.178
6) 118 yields 0.9772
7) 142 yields 0.996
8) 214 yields 1.264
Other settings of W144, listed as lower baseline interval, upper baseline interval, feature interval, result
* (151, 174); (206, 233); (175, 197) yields 0.49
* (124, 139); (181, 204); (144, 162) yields 1.18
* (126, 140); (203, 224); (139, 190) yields 2.51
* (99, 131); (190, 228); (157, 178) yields 0.60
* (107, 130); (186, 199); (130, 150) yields 1.14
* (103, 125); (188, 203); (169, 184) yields 0.30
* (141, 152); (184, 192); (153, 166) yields -0.45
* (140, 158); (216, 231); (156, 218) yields -1.53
